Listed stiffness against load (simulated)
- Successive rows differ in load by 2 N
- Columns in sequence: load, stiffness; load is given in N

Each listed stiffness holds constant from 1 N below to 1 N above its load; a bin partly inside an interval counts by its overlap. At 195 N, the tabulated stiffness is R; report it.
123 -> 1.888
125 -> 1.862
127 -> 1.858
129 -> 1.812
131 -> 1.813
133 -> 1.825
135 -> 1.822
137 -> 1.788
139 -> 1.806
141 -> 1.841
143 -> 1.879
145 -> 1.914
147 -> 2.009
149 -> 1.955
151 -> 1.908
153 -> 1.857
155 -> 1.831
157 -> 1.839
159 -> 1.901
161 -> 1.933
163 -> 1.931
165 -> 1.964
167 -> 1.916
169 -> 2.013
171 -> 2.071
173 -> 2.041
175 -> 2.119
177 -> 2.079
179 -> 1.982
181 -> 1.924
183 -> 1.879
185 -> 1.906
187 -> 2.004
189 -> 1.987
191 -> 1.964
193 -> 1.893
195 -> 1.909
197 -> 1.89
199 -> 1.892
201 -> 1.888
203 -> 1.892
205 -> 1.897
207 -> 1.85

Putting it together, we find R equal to 1.909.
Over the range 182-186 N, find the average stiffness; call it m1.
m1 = 1.89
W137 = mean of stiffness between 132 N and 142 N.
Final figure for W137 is 1.82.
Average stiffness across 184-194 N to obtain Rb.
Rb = 1.95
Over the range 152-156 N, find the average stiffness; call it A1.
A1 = 1.84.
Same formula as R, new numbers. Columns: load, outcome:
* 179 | 1.982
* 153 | 1.857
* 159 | 1.901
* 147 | 2.009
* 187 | 2.004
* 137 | 1.788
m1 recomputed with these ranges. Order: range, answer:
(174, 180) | 2.06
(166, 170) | 1.96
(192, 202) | 1.89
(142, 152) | 1.93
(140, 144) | 1.86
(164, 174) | 2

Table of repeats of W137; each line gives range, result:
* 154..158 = 1.83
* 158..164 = 1.92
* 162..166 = 1.95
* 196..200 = 1.89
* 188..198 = 1.93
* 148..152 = 1.93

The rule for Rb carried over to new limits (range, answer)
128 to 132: 1.81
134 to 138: 1.81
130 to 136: 1.82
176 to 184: 1.97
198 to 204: 1.89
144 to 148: 1.96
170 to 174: 2.06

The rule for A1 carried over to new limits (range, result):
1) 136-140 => 1.8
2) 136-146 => 1.85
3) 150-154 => 1.88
